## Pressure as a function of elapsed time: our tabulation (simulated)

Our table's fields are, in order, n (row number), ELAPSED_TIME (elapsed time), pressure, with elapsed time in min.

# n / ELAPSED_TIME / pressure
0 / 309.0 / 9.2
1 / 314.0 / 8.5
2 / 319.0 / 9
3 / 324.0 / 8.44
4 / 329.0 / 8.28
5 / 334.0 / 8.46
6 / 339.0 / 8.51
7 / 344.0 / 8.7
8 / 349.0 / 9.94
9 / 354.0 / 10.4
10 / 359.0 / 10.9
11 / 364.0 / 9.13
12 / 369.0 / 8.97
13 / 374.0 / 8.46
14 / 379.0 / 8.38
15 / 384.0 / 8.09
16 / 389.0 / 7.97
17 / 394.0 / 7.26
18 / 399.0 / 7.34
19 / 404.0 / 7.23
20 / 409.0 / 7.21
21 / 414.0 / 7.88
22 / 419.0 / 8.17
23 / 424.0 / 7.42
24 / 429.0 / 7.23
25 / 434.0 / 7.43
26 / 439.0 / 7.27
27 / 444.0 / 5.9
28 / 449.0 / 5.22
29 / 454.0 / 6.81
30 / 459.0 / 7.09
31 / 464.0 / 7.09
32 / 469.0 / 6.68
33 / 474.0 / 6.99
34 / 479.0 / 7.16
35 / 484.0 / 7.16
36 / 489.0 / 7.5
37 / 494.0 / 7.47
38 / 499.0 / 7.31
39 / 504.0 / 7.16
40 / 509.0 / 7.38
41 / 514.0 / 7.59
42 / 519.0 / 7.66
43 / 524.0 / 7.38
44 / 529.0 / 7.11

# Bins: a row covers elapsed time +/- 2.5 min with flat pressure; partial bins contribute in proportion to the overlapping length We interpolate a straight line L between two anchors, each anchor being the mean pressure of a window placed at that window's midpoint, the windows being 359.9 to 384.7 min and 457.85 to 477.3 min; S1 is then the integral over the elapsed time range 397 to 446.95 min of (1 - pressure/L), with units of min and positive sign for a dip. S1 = 3.5 min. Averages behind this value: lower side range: 8.79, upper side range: 6.96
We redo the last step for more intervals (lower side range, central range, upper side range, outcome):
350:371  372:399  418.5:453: 2.8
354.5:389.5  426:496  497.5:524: 9.1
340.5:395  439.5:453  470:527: 3.4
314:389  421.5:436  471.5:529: 1.3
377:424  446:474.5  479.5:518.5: 3.4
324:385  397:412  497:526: 2.2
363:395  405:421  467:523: 0.7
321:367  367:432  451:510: 4.3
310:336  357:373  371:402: -2.7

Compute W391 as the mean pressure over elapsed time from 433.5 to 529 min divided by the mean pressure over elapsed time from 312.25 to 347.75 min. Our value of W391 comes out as 0.82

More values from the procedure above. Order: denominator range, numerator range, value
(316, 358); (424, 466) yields 0.75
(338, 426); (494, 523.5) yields 0.88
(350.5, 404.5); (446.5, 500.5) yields 0.80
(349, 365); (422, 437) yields 0.72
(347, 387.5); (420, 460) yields 0.74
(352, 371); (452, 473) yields 0.70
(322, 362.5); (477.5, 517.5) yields 0.80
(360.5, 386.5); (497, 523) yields 0.85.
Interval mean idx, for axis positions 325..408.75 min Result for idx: 8.58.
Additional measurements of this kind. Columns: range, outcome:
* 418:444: 7.31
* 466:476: 6.84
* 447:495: 6.92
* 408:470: 7.03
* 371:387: 8.32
